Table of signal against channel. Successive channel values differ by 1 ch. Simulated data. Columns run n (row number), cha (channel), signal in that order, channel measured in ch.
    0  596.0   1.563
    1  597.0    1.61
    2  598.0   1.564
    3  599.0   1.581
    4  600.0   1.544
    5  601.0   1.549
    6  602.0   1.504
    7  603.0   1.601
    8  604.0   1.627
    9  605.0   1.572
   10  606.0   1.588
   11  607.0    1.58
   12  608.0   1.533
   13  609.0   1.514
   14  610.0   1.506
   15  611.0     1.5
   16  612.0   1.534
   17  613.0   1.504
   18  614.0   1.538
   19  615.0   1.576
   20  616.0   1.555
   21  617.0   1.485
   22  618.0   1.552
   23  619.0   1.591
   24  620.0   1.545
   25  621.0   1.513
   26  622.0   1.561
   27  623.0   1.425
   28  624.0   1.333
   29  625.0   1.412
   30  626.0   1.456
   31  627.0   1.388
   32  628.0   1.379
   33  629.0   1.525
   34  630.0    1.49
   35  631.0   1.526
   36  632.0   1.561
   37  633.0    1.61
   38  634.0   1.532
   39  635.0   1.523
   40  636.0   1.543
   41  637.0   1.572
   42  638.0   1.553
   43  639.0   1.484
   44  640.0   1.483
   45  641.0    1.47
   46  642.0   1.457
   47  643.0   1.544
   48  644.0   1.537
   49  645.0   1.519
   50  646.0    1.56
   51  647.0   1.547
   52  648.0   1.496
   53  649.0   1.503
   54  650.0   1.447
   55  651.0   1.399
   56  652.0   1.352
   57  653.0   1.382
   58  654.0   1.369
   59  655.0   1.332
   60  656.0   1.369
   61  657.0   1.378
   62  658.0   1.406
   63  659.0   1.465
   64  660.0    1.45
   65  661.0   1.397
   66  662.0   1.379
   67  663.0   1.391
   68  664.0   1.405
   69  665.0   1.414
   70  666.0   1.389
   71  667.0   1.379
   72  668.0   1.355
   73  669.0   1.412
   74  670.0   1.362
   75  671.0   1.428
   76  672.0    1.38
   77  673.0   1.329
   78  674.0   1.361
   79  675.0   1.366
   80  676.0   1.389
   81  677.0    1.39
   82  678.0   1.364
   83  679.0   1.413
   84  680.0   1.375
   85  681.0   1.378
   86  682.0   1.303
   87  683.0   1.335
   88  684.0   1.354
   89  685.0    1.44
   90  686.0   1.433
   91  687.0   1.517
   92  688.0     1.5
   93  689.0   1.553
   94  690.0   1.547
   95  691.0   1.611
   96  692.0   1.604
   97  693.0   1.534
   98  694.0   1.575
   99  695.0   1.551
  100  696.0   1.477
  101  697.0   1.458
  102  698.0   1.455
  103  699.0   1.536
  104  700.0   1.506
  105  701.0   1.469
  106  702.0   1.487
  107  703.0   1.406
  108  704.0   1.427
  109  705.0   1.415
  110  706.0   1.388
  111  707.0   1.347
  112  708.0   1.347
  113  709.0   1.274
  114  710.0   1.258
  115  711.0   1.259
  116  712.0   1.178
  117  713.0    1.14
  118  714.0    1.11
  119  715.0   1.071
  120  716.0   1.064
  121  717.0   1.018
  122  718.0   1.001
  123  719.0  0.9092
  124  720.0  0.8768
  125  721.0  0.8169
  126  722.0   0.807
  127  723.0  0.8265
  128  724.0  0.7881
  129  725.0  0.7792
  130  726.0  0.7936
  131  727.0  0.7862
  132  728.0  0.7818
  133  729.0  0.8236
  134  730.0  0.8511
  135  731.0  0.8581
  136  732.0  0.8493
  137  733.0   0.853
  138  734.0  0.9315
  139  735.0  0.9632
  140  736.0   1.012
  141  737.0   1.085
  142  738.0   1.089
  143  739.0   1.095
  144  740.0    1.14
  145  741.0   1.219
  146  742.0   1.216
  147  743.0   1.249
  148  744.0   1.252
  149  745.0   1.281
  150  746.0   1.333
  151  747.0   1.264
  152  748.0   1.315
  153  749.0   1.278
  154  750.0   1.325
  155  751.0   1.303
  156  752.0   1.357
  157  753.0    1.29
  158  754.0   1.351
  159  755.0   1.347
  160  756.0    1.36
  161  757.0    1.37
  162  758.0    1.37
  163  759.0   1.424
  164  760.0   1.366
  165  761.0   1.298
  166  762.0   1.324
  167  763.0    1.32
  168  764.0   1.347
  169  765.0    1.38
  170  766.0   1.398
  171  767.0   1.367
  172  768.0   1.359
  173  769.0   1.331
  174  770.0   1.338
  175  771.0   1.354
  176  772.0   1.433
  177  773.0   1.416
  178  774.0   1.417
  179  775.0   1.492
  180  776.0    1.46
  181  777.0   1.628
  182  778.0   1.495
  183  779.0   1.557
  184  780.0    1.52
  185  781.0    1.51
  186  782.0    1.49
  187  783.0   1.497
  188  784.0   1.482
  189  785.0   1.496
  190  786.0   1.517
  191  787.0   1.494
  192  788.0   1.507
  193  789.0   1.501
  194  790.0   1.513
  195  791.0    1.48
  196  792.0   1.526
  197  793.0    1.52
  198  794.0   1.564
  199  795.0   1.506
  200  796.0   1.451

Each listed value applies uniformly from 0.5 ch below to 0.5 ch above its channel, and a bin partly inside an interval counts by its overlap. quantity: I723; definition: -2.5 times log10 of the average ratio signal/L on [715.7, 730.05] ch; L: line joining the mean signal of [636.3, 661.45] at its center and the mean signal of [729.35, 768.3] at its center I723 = 0.44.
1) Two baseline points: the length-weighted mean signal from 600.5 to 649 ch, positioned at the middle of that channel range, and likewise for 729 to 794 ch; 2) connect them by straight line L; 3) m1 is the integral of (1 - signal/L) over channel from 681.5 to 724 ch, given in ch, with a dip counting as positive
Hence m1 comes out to 3.07 ch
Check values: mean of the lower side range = 1.52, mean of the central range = 1.31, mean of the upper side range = 1.32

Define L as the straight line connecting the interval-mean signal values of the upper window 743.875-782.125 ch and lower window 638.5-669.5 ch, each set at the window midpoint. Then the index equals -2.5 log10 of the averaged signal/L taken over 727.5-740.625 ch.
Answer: 0.42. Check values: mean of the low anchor 1.43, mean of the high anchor 1.38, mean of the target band 0.951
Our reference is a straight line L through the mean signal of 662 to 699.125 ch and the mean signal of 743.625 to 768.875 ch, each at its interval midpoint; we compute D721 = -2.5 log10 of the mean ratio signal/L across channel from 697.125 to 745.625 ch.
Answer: 0.24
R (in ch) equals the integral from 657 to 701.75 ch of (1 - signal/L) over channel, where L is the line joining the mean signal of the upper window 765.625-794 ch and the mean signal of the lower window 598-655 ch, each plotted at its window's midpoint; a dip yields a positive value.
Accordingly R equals 1.8 ch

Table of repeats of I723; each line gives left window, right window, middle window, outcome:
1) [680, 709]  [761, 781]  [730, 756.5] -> 0.22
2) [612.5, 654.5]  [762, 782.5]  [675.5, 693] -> 0.02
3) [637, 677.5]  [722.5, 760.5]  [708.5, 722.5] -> 0.15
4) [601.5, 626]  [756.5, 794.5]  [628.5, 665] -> 0.03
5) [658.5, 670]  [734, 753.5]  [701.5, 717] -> 0.02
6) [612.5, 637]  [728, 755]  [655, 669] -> -0.01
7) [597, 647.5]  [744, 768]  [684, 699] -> -0.06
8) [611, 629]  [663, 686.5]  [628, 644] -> -0.04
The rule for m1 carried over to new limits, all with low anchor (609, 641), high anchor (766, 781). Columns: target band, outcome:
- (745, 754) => 0.9 ch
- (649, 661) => 0.8 ch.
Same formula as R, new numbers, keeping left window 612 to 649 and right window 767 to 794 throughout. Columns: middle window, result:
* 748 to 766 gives 1.7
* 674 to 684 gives 0.9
